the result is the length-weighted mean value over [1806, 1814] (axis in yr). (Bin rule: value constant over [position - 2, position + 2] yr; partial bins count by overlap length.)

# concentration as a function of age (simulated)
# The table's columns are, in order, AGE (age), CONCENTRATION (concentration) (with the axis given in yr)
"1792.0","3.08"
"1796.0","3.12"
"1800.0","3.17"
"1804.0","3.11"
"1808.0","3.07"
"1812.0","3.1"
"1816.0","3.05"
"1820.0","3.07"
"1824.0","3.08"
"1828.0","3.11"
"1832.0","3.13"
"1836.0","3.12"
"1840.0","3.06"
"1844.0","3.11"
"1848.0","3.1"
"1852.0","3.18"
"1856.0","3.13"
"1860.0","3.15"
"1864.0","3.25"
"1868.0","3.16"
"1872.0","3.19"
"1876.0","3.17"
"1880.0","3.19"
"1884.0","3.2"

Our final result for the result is 3.08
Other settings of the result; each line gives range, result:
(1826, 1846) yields 3.11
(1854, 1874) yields 3.18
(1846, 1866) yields 3.16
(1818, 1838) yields 3.1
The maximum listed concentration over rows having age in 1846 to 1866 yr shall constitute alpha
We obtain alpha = 3.25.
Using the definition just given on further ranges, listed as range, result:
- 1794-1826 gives 3.17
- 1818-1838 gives 3.13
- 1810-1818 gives 3.1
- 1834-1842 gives 3.12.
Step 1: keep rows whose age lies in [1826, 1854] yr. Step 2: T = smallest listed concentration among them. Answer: 3.06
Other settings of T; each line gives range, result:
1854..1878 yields 3.13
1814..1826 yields 3.05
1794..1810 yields 3.07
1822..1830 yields 3.08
